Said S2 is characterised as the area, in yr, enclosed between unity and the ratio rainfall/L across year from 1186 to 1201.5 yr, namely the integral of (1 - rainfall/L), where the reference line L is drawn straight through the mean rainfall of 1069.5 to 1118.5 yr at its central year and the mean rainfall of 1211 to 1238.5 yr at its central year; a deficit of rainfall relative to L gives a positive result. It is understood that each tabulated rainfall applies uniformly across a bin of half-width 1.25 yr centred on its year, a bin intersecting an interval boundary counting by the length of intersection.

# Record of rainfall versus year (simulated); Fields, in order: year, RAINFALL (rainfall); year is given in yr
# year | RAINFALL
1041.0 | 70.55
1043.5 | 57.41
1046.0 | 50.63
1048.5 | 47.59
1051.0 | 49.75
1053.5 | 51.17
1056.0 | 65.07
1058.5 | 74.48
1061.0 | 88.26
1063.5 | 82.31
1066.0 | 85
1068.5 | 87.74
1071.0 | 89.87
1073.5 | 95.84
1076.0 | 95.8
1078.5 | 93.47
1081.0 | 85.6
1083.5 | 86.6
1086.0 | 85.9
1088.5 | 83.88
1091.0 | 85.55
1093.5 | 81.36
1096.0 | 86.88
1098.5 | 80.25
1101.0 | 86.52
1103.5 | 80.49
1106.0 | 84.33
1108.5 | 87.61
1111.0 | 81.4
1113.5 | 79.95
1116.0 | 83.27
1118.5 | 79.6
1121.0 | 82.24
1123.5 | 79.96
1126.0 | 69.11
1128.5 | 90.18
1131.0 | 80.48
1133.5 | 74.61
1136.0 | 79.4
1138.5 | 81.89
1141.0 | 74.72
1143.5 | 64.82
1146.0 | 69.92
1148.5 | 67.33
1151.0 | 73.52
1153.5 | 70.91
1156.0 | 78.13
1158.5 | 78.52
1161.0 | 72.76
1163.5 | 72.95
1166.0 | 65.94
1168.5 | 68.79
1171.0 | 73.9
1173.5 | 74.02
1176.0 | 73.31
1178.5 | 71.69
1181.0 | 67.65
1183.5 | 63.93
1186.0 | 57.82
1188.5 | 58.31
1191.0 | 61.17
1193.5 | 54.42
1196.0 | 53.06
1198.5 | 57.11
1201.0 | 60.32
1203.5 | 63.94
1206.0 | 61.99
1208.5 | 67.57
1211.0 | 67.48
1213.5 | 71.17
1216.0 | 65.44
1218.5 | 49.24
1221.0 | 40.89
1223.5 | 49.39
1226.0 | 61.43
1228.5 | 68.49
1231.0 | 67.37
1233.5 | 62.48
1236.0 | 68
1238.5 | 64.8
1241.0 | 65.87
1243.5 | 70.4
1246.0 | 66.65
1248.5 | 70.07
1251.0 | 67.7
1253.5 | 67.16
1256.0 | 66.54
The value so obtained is 2.2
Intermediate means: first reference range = 85.9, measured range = 57.3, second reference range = 60.9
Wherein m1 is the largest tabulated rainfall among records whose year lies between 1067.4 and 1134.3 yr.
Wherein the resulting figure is 95.84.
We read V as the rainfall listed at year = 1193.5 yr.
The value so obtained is 54.42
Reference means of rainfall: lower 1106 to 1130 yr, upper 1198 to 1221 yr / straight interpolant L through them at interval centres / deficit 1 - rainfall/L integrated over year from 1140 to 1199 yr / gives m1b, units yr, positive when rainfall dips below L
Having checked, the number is 2.2 yr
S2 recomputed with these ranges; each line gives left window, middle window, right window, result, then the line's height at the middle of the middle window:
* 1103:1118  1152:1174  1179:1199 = -1.8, 67.4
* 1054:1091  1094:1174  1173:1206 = -4.6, 73.2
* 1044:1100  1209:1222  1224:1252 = 1.6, 67.9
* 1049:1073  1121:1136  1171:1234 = -2.3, 68.7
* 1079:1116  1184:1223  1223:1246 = 5.6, 69.2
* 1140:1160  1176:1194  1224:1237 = 1.5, 68.9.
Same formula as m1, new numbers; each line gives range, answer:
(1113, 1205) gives 90.18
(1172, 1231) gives 74.02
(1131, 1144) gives 81.89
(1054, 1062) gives 88.26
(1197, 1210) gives 67.57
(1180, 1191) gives 67.65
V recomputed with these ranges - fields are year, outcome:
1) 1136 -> 79.4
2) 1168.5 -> 68.79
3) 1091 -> 85.55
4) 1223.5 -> 49.39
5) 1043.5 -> 57.41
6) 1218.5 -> 49.24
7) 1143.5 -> 64.82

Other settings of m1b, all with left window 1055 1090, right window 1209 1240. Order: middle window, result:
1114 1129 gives -0.4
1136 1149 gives 0.3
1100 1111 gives -0.5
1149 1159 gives -0.2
